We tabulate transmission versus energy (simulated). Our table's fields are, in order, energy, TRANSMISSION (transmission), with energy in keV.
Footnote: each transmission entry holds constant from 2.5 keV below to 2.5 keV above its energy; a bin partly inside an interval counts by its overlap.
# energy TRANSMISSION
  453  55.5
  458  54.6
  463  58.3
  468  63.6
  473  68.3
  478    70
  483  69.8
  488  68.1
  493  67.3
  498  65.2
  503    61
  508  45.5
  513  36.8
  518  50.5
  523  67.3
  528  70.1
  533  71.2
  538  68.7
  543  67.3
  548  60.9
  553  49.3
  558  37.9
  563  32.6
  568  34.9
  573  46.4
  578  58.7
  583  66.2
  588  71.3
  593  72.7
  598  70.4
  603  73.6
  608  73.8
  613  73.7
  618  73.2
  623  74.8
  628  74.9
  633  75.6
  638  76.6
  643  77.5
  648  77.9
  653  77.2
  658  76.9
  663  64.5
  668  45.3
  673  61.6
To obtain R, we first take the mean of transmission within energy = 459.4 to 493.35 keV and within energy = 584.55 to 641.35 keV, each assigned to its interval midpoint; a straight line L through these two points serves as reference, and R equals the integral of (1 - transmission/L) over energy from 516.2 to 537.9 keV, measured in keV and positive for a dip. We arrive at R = 1.0 keV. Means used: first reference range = 66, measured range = 65.7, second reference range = 73.6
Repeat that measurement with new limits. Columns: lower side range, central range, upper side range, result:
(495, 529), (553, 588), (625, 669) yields 8.52 keV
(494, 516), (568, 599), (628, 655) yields 2.47 keV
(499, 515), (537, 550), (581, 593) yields -1.49 keV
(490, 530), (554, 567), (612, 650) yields 5.66 keV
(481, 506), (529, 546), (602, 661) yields -0.02 keV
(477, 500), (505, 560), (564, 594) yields 4.57 keV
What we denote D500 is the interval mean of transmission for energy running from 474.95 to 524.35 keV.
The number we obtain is 60.1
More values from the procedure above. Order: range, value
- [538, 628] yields 61.6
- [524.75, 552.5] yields 66.3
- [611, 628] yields 74.1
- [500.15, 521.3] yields 49.4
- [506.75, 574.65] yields 53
